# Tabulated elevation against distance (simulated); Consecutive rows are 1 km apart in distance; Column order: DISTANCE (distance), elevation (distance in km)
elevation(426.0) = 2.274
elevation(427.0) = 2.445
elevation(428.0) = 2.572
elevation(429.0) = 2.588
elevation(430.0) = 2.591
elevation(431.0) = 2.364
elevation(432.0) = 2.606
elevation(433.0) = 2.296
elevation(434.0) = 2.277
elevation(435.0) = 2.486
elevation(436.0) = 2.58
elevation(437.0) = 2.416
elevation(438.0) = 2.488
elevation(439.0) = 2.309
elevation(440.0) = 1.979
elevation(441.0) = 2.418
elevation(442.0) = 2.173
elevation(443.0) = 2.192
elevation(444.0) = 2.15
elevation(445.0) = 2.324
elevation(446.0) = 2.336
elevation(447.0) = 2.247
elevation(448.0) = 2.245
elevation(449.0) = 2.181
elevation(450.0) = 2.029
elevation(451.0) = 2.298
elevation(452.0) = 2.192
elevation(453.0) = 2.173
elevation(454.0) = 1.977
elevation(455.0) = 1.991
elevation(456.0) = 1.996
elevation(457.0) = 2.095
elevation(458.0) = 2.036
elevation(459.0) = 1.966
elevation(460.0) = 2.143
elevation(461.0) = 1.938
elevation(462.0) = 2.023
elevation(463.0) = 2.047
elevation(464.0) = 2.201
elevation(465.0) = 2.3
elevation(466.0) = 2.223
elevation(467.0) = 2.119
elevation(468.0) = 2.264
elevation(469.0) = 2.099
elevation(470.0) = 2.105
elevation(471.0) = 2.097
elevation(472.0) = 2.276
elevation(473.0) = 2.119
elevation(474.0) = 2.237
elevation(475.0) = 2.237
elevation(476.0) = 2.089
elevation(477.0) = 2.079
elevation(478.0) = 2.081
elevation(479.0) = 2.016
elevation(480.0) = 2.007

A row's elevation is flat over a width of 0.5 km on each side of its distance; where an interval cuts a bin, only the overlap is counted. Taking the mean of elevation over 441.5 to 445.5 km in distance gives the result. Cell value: 2.21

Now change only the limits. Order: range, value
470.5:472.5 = 2.19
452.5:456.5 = 2.03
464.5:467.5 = 2.21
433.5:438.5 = 2.45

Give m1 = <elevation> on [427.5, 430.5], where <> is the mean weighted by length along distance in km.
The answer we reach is 2.58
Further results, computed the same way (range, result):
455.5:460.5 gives 2.05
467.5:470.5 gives 2.16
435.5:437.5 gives 2.5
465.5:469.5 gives 2.18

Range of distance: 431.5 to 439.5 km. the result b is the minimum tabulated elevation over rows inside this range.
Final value 2.277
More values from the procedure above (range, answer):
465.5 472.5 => 2.097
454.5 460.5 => 1.966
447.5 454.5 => 1.977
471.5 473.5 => 2.119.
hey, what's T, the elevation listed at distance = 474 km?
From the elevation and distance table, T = 2.237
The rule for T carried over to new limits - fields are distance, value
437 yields 2.416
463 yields 2.047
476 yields 2.089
